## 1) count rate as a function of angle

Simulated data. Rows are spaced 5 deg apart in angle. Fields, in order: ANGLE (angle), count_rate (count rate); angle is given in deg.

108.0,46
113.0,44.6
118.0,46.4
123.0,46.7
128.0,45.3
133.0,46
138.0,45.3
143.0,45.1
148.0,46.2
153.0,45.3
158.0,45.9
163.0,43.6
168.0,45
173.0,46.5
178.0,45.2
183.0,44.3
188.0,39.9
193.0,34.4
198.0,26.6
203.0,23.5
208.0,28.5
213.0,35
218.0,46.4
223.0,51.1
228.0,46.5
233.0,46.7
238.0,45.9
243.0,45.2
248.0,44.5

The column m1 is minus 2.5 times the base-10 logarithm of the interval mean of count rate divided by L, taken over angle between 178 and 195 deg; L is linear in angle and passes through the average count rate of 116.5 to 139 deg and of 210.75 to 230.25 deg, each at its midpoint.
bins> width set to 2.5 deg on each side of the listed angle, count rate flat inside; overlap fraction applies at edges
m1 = 0.12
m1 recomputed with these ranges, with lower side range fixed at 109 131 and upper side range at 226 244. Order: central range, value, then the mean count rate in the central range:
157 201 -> 0.13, 40.9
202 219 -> 0.36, 33.1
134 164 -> 0.01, 45.4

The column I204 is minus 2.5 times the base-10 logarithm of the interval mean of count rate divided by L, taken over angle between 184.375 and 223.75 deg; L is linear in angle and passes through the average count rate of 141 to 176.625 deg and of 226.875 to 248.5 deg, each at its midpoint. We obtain 0.28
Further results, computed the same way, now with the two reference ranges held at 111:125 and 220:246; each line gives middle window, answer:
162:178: 0.03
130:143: 0.01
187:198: 0.33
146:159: 0.01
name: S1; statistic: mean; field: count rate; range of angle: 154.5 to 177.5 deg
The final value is 45.2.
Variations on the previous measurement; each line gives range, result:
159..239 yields 40.6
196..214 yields 27.9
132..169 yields 45.3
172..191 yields 43.5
